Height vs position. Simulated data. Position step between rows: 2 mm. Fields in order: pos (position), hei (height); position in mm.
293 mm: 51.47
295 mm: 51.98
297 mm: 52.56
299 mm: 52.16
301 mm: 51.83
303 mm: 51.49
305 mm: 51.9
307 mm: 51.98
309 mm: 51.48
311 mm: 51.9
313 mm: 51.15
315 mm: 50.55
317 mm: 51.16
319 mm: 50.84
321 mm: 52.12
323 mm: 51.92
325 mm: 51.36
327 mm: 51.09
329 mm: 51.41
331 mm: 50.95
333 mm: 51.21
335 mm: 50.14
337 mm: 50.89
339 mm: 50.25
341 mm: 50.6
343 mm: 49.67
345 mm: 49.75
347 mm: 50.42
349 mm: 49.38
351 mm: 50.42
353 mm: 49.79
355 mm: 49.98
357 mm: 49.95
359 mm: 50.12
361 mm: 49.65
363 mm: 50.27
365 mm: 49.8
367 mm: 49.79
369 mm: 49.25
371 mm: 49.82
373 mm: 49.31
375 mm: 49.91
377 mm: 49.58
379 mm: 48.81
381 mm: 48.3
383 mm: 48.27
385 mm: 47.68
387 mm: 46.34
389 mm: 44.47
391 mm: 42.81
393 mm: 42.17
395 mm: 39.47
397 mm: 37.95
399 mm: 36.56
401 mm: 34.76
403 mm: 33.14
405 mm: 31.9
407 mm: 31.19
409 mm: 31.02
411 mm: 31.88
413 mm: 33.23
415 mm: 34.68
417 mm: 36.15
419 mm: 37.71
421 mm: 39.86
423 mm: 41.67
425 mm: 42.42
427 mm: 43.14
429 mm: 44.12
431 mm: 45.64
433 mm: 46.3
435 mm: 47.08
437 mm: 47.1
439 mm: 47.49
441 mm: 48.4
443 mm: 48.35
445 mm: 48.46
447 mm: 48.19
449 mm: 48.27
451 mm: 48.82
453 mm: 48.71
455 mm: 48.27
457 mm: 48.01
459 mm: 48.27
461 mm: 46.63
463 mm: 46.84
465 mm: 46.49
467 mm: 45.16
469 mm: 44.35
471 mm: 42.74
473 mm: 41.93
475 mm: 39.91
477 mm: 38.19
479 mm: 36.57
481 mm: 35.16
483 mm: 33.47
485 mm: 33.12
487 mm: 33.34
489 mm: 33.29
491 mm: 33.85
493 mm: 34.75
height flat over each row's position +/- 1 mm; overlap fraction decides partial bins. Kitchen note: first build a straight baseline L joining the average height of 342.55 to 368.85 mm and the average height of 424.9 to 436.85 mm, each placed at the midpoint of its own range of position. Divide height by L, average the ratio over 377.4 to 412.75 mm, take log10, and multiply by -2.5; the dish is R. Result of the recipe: 0.19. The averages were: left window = 49.9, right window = 45.1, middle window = 39.8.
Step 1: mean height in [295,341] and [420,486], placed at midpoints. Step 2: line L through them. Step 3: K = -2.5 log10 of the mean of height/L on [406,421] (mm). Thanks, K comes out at 0.332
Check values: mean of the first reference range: 51.4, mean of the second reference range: 44.2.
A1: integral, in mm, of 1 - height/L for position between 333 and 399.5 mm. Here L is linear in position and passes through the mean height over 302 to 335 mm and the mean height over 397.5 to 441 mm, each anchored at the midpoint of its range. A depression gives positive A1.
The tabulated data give -3.6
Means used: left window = 51.4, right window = 39.1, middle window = 48.1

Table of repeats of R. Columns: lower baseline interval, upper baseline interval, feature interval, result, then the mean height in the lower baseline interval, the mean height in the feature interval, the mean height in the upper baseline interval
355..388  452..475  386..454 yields 0.145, 49.2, 41.5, 45.9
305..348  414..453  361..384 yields -0.026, 51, 49.4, 44.5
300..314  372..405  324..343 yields -0.040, 51.7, 50.8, 43.4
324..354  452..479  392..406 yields 0.290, 50.5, 36.6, 44.7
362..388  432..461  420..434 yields 0.117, 49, 43.3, 47.9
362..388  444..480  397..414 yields 0.392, 49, 33.3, 45.3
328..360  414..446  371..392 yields -0.005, 50.3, 47.7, 43.7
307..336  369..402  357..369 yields -0.061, 51.3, 49.9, 44.9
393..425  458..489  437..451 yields -0.246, 35.8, 48.2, 40.6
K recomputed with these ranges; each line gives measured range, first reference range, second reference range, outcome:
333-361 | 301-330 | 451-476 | 0.003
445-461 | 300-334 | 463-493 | -0.189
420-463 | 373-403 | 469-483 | -0.138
